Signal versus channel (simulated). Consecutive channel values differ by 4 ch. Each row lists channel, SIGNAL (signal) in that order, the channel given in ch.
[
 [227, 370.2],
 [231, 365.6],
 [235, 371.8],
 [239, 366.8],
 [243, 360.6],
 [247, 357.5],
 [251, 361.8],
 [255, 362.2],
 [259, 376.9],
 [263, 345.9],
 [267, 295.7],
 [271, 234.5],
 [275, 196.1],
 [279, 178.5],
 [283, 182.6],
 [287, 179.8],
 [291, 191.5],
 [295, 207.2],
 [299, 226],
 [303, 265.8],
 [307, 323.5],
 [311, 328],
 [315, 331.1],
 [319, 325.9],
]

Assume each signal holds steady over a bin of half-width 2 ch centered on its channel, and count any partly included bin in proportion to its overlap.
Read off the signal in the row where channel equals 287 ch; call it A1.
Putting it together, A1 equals 179.8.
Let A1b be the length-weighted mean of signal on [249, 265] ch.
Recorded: 362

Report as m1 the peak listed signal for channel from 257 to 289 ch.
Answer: 376.9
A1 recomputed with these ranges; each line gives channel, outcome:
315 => 331.1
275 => 196.1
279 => 178.5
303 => 265.8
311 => 328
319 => 325.9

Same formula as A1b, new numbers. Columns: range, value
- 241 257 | 361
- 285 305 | 214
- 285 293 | 186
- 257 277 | 290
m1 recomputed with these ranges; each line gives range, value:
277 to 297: 207.2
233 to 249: 371.8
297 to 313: 328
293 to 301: 226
